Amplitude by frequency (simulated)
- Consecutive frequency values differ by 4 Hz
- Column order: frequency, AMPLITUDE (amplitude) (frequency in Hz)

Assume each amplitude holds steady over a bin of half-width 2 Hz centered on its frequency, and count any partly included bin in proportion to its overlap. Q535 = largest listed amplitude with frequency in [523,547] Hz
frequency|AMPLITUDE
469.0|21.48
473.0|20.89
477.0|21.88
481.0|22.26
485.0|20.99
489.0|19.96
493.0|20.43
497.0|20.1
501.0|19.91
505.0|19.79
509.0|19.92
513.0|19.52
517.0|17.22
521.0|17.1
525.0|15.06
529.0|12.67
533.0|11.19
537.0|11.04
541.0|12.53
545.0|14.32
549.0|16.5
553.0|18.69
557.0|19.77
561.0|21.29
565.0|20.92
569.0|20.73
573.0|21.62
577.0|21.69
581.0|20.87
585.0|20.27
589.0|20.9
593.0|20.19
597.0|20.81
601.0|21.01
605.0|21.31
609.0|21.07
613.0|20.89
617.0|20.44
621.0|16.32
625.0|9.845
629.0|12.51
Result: 15.06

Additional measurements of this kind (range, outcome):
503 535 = 19.92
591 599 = 20.81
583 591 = 20.9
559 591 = 21.69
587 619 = 21.31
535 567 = 21.29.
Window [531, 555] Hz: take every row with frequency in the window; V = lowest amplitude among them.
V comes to 11.04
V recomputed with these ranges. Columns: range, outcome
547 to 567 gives 16.5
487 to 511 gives 19.79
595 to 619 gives 20.44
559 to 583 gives 20.73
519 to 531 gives 12.67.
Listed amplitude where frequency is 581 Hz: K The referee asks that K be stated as 20.87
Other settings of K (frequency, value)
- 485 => 20.99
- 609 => 21.07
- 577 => 21.69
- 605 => 21.31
